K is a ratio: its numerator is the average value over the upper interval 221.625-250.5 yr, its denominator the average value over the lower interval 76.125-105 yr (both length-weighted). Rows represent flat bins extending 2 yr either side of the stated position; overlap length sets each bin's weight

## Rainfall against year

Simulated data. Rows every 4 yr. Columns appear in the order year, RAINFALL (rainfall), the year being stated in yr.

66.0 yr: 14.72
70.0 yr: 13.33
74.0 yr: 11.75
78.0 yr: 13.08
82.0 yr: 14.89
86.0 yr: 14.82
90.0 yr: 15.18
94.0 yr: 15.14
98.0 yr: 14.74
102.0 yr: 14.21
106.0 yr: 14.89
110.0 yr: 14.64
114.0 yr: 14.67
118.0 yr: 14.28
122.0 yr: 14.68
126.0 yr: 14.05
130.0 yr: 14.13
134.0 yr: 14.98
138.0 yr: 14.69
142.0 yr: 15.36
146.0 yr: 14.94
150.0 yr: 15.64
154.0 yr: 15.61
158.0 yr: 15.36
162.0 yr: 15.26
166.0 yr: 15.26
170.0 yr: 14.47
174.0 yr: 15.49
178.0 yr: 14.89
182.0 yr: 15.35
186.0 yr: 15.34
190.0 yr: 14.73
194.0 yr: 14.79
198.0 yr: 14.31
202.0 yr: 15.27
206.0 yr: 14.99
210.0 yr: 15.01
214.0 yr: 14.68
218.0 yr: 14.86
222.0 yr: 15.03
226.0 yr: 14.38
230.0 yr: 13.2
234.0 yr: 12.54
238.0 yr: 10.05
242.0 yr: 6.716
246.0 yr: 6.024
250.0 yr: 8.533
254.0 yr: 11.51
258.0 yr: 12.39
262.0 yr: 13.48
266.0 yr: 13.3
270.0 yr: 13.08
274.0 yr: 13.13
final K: 0.73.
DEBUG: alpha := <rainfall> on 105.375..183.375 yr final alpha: 14.9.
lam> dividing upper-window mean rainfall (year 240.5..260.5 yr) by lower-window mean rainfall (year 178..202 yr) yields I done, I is 0.6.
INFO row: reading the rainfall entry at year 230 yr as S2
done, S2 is 13.2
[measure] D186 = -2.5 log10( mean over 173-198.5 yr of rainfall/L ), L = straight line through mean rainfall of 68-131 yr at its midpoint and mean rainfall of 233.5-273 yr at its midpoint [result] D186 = -0.22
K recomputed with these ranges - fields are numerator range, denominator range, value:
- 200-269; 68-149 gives 0.86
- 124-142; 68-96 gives 1.04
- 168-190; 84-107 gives 1.02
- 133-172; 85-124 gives 1.03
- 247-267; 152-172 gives 0.76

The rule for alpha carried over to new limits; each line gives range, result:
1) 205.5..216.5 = 14.9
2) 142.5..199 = 15.1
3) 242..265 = 10.2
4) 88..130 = 14.6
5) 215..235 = 14.1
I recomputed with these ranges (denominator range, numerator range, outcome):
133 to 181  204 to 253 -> 0.80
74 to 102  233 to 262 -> 0.68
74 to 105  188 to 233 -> 1.01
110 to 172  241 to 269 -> 0.71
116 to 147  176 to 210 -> 1.02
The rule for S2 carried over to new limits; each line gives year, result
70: 13.33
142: 15.36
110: 14.64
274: 13.13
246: 6.024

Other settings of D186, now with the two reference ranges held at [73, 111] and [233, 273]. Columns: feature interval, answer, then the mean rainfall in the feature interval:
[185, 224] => -0.247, 14.9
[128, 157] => -0.139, 15.1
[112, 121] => -0.050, 14.5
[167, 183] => -0.199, 15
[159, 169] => -0.188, 15.2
